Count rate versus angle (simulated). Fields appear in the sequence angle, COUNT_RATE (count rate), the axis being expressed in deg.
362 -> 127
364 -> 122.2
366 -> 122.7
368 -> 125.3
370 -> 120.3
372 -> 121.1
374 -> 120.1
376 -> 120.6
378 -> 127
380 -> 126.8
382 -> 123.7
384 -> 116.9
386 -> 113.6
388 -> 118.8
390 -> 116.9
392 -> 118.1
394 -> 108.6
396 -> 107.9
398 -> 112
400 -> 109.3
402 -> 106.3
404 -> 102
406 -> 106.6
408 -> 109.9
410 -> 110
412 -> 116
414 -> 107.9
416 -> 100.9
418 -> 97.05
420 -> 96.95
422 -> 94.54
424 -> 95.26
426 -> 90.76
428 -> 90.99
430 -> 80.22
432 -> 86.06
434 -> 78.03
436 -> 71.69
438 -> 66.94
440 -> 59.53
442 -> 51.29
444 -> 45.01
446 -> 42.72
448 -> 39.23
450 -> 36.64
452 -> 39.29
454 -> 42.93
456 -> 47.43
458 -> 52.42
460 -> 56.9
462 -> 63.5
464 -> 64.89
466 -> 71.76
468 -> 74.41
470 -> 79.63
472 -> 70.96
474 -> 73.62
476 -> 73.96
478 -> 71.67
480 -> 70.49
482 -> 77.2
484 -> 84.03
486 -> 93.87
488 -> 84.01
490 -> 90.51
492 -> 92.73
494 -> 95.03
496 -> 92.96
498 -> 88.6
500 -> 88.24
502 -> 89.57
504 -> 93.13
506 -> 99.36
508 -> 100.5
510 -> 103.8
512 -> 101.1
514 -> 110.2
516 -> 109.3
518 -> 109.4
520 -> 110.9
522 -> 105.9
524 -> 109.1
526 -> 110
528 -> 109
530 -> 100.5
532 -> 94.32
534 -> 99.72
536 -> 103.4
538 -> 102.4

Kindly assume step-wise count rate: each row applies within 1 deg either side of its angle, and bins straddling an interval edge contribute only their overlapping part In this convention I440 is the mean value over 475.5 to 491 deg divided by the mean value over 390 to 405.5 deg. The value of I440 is 0.7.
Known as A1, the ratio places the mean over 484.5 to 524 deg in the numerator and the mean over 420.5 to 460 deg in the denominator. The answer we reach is 1.53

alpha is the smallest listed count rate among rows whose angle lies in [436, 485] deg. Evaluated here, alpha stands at 36.64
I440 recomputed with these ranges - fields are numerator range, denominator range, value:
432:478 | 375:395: 0.50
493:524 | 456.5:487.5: 1.40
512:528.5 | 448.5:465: 2.17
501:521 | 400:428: 1.00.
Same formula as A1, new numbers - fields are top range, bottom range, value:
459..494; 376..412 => 0.67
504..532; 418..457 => 1.57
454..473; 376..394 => 0.53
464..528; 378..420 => 0.82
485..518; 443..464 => 2.03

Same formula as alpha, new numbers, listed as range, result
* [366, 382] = 120.1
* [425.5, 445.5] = 45.01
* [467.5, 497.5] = 70.49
